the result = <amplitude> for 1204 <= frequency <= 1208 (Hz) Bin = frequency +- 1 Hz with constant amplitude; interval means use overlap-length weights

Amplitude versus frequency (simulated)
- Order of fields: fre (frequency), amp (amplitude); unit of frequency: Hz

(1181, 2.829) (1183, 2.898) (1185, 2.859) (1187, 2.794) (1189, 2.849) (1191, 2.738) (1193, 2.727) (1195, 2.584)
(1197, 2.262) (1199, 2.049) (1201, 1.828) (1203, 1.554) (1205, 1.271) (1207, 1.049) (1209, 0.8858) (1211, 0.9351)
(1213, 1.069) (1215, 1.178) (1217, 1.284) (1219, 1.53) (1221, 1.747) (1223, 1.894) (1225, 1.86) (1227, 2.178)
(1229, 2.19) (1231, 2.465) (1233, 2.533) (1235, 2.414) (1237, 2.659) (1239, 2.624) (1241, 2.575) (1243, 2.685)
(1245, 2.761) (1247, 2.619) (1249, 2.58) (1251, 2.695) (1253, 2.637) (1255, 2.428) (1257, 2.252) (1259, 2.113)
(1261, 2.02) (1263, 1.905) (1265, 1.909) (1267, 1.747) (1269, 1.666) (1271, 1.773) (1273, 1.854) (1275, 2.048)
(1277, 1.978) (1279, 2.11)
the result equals 1.16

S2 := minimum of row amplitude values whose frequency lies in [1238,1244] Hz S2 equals 2.575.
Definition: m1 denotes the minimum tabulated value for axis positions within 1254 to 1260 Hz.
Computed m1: 2.113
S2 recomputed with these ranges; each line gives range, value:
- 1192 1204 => 1.554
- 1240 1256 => 2.428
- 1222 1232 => 1.86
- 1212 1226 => 1.069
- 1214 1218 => 1.178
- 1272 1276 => 1.854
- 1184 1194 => 2.727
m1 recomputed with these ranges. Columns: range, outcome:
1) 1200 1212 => 0.8858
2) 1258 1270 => 1.666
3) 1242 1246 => 2.685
